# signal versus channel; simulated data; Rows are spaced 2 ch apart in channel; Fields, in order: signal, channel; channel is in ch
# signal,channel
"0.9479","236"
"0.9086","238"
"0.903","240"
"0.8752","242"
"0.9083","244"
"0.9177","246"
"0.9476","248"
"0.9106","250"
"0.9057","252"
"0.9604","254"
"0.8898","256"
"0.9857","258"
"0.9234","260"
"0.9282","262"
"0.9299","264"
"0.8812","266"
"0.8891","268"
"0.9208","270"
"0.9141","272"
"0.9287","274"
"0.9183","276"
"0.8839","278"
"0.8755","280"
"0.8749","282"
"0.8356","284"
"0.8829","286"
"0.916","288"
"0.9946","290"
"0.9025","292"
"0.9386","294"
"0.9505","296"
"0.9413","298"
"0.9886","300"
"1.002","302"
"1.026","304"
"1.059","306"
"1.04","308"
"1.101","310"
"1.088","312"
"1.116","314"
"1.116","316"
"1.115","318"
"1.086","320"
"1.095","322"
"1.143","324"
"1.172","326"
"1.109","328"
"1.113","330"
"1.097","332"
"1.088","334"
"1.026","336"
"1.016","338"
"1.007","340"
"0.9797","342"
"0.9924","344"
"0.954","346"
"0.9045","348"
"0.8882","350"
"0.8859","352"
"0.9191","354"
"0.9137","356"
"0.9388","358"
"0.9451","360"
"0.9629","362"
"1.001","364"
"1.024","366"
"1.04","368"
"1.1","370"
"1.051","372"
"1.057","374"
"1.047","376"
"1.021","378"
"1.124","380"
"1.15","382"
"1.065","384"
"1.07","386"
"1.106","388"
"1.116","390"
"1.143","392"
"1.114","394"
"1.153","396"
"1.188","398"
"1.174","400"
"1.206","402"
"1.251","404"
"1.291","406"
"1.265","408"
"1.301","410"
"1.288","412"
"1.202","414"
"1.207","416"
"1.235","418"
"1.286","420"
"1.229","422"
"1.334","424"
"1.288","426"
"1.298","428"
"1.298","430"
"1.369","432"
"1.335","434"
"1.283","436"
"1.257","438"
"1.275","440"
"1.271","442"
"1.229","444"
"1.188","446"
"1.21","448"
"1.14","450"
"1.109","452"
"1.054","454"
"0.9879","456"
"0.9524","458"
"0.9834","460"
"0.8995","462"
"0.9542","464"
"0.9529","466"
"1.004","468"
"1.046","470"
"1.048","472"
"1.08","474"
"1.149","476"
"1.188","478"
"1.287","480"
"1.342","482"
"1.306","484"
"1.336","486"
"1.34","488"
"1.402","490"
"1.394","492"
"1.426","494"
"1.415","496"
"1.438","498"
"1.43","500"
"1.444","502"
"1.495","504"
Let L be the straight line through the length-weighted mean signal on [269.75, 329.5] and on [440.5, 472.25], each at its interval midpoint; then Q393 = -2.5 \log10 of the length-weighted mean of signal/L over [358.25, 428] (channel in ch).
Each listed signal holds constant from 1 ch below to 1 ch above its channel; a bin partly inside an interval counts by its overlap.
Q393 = -0.11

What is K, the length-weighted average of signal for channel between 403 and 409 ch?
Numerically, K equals 1.27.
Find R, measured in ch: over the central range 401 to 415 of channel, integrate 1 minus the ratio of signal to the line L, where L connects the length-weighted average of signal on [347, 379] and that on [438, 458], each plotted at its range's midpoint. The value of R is -2.4 ch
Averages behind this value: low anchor 0.981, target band 1.26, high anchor 1.16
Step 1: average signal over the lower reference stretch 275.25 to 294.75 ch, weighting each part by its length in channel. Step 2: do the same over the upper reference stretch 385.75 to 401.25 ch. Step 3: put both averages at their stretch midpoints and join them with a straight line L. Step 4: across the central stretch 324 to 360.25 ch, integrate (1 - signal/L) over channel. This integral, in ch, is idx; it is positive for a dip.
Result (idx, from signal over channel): 0.7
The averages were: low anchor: 0.902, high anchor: 1.14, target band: 1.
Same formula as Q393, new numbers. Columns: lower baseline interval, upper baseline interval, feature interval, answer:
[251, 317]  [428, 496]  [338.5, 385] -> 0.06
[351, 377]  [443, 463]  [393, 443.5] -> -0.20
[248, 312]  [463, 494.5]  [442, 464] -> 0.08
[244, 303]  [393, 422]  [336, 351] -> 0.12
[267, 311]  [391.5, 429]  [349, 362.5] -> 0.20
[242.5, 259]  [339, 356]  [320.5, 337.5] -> -0.18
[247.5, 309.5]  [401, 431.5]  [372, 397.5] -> 0.09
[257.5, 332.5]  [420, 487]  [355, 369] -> 0.10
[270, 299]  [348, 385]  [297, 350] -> -0.10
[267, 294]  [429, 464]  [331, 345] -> -0.04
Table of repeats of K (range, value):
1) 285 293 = 0.924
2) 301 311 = 1.05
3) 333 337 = 1.06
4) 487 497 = 1.4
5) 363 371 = 1.04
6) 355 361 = 0.933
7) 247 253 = 0.921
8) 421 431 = 1.29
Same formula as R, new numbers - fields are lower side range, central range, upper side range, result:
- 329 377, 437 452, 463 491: -1.2 ch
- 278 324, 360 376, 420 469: 0.7 ch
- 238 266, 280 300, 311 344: 1.7 ch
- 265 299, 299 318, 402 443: -1.6 ch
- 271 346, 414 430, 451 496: -2.3 ch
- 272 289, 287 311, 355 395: -1.7 ch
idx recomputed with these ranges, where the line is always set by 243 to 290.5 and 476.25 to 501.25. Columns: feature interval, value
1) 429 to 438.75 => -0.5 ch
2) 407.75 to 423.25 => -0.6 ch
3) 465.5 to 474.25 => 1.9 ch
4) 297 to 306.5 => -0.2 ch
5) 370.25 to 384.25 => 0.7 ch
